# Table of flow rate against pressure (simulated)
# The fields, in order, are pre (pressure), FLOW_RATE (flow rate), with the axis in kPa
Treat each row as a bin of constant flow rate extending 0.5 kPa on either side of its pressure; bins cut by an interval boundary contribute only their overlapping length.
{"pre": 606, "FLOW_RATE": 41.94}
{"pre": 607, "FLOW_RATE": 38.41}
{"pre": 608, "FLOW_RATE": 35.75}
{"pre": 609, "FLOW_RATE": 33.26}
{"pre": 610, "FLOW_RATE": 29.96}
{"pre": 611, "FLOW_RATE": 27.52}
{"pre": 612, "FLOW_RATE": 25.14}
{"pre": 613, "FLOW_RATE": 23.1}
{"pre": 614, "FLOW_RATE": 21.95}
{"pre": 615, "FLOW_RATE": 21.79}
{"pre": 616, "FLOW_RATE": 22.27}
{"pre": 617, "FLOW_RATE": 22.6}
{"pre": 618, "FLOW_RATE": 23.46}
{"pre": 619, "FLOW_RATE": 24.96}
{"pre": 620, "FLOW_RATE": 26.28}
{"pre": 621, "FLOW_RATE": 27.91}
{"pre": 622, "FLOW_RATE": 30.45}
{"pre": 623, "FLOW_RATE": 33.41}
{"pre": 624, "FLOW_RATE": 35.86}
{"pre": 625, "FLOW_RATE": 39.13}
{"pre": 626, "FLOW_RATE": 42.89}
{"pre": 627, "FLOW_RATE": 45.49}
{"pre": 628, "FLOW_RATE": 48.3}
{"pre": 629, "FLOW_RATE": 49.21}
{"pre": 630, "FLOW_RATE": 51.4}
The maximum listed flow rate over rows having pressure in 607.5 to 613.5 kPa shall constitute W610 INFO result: 35.75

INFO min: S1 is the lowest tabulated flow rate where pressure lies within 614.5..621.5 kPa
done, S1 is 21.79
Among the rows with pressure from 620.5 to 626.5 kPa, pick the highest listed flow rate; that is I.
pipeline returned 42.89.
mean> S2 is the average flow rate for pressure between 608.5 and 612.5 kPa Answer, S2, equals 29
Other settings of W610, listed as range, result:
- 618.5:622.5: 30.45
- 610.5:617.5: 27.52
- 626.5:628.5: 48.3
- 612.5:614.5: 23.1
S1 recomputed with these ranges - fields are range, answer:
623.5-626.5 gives 35.86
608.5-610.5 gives 29.96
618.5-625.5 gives 24.96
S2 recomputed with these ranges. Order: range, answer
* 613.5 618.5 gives 22.4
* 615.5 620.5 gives 23.9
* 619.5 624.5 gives 30.8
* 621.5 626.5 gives 36.3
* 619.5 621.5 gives 27.1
